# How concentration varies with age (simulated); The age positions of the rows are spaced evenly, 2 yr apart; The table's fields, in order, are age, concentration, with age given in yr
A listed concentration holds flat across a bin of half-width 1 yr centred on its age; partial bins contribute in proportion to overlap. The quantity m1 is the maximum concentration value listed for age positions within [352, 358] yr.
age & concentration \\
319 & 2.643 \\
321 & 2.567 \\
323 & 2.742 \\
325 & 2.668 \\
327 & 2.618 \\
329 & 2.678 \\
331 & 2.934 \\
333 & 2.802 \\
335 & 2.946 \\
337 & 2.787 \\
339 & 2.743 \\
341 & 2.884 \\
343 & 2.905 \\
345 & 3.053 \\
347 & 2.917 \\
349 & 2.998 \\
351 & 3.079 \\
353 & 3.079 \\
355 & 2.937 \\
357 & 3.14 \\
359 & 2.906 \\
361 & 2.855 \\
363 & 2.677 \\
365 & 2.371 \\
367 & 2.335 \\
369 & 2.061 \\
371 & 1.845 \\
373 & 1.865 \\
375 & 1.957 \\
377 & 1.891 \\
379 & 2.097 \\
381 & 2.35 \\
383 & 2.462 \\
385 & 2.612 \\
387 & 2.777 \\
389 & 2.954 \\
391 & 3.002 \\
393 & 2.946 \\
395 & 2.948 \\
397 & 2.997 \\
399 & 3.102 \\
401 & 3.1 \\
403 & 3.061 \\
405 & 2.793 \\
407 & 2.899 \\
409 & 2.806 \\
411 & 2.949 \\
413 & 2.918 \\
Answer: 3.14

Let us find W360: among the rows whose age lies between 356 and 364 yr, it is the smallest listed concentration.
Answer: 2.677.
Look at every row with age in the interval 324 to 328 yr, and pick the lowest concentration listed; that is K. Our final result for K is 2.618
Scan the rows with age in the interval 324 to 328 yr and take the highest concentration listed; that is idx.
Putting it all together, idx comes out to 2.668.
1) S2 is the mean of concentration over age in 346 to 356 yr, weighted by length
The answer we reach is 3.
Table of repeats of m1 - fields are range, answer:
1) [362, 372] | 2.677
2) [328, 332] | 2.934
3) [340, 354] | 3.079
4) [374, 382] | 2.35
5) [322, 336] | 2.946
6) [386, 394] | 3.002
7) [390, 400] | 3.102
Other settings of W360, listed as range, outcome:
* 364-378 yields 1.845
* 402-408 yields 2.793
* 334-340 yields 2.743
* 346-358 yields 2.917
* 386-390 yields 2.777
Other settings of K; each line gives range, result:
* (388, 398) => 2.946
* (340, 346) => 2.884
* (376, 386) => 1.891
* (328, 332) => 2.678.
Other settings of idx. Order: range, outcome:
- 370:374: 1.865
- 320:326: 2.742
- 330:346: 3.053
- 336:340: 2.787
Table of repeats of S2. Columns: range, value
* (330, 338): 2.87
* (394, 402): 3.04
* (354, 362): 2.96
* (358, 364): 2.81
